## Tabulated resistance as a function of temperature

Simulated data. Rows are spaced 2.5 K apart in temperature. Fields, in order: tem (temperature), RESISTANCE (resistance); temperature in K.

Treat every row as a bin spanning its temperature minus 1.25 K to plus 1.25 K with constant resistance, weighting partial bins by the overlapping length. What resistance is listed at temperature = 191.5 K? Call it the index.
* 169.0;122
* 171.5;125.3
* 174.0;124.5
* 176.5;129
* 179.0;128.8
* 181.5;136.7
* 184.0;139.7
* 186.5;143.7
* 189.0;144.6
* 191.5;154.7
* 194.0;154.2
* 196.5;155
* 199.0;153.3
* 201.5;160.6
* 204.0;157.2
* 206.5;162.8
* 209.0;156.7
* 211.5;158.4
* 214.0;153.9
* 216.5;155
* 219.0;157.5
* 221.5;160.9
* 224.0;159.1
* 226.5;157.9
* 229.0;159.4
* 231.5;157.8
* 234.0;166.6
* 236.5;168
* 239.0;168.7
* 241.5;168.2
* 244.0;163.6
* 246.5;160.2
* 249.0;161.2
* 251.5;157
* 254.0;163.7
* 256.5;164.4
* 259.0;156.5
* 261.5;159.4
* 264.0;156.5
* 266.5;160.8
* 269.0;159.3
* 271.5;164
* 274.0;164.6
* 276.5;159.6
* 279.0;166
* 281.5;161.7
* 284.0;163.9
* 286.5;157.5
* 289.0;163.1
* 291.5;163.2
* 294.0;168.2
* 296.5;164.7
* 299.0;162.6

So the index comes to 154.7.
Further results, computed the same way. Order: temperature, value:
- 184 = 139.7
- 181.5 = 136.7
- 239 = 168.7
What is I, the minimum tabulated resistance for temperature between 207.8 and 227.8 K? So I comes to 153.9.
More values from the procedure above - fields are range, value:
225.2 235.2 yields 157.8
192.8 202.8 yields 153.3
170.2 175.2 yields 124.5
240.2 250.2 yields 160.2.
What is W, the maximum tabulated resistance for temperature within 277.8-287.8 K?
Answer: 166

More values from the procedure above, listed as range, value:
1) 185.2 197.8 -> 155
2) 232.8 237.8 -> 168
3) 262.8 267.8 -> 160.8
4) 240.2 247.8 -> 168.2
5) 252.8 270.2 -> 164.4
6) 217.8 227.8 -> 160.9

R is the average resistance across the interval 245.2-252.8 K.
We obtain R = 160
